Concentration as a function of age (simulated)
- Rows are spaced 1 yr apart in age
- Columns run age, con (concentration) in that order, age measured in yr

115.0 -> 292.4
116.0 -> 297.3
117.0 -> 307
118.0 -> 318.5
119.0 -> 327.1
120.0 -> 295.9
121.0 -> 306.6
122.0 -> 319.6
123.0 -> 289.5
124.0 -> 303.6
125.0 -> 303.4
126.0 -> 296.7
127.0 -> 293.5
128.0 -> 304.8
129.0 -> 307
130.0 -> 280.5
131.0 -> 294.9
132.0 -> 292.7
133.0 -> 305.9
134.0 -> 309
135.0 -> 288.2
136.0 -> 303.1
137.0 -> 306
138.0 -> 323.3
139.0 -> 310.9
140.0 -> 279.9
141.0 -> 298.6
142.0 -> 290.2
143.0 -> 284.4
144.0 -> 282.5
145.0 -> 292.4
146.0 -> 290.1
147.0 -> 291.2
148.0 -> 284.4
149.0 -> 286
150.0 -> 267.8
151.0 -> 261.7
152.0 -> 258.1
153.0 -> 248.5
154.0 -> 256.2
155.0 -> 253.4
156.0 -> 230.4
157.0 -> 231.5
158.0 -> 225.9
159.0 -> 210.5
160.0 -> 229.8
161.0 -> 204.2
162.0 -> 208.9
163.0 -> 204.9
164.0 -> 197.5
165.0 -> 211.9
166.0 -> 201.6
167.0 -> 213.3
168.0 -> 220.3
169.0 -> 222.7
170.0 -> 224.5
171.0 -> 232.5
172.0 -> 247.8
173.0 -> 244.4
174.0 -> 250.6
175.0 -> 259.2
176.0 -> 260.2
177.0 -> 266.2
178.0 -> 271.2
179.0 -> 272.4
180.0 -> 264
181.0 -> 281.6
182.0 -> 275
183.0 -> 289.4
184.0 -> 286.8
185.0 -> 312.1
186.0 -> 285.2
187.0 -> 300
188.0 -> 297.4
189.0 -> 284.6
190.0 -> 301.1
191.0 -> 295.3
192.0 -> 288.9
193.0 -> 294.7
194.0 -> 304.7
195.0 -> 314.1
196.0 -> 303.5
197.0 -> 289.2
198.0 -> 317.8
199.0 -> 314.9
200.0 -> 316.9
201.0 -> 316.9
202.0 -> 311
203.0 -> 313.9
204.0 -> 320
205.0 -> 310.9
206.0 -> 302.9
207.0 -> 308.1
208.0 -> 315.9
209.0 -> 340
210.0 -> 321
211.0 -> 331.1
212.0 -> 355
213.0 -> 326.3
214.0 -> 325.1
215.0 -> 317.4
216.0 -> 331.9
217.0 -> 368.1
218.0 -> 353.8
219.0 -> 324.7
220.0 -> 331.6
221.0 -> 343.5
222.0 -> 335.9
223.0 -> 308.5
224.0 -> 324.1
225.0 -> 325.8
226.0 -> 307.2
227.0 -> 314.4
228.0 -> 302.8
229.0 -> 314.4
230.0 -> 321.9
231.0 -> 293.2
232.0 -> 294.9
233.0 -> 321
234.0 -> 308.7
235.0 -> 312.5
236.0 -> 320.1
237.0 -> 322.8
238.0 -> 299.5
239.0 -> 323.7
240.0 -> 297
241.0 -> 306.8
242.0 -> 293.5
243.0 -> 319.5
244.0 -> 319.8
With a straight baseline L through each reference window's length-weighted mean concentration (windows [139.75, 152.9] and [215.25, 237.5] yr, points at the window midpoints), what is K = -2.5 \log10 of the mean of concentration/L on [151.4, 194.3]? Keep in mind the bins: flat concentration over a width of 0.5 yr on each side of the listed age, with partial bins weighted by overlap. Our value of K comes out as 0.16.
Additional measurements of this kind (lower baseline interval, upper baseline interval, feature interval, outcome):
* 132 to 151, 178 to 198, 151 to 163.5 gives 0.255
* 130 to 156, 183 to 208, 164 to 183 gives 0.204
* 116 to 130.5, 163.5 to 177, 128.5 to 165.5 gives 0.001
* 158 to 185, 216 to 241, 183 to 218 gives -0.115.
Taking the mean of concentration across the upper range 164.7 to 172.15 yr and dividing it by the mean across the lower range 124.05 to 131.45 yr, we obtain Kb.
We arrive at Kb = 0.74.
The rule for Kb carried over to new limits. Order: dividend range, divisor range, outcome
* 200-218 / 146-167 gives 1.36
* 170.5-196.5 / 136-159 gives 1.02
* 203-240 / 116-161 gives 1.13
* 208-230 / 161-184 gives 1.36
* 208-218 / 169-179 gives 1.34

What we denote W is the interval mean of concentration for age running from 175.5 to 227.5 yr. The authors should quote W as 309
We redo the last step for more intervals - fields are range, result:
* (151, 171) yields 225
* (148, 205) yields 266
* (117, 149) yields 299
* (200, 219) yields 326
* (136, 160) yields 272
